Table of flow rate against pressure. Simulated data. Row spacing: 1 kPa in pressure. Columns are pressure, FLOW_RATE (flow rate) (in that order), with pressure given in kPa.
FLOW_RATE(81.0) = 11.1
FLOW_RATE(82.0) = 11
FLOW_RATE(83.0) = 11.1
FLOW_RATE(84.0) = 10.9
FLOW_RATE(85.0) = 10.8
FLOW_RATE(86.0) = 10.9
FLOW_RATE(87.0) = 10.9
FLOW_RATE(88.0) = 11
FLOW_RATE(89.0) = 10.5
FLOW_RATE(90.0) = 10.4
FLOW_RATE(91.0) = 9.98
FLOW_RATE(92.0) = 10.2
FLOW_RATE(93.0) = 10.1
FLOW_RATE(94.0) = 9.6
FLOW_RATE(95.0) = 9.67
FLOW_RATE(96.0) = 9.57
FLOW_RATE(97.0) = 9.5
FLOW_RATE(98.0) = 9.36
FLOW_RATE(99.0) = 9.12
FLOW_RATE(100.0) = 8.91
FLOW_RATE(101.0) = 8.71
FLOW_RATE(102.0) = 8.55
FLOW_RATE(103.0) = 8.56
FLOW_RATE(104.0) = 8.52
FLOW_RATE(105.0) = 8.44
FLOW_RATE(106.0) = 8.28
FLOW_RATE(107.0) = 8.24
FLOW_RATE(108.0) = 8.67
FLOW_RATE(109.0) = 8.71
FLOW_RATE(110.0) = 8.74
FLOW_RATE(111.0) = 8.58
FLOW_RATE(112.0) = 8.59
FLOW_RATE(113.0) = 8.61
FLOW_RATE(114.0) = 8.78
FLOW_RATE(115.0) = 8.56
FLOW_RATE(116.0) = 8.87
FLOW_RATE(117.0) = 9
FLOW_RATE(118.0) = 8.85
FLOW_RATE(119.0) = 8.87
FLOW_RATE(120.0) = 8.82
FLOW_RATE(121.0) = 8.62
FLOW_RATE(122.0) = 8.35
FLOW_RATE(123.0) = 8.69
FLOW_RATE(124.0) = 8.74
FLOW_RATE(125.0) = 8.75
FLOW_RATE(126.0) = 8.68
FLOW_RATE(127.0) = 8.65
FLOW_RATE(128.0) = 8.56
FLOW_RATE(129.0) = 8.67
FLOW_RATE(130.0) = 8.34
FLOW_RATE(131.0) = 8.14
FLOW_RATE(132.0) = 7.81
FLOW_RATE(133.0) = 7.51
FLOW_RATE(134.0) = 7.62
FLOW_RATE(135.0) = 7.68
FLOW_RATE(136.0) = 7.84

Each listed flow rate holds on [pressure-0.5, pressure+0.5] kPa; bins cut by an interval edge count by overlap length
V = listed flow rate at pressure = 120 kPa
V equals 8.82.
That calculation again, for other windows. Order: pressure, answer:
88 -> 11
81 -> 11.1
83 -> 11.1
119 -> 8.87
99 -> 9.12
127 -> 8.65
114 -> 8.78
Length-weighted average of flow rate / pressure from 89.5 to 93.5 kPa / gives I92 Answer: 10.2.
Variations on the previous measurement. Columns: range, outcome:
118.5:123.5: 8.67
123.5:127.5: 8.71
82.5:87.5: 10.9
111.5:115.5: 8.64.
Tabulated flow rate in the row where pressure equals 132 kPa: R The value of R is 7.81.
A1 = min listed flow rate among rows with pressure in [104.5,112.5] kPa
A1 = 8.24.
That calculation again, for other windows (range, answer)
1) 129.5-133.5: 7.51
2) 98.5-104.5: 8.52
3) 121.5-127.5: 8.35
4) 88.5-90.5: 10.4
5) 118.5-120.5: 8.82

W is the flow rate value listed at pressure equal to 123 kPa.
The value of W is 8.69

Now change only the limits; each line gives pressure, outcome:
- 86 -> 10.9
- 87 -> 10.9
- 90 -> 10.4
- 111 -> 8.58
